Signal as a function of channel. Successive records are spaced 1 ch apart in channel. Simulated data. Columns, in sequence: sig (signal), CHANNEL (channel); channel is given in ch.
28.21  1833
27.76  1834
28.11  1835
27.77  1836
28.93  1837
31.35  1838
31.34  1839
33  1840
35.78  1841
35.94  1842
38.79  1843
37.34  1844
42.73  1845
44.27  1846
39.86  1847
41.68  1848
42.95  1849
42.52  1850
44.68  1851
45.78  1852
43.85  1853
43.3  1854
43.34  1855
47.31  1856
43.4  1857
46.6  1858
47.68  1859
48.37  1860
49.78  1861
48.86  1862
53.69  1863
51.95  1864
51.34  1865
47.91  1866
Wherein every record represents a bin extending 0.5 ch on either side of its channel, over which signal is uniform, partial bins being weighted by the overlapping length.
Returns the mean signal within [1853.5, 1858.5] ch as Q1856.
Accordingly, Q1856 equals 44.8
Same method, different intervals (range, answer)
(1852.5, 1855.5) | 43.5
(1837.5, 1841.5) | 32.9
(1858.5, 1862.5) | 48.7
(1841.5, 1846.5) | 39.8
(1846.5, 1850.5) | 41.8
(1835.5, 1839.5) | 29.8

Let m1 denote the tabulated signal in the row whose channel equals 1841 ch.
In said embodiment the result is 35.78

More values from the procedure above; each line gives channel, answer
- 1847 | 39.86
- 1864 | 51.95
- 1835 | 28.11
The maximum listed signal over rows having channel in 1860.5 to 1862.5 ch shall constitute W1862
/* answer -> 49.78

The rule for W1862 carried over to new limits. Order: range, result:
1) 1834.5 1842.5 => 35.94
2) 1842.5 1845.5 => 42.73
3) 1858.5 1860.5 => 48.37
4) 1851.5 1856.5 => 47.31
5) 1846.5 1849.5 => 42.95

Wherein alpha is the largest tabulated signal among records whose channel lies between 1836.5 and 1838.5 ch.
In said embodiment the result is 31.35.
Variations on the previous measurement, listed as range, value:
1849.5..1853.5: 45.78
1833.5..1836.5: 28.11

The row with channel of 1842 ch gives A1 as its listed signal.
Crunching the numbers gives 35.94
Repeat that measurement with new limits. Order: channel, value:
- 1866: 47.91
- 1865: 51.34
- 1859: 47.68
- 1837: 28.93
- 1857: 43.4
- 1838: 31.35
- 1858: 46.6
